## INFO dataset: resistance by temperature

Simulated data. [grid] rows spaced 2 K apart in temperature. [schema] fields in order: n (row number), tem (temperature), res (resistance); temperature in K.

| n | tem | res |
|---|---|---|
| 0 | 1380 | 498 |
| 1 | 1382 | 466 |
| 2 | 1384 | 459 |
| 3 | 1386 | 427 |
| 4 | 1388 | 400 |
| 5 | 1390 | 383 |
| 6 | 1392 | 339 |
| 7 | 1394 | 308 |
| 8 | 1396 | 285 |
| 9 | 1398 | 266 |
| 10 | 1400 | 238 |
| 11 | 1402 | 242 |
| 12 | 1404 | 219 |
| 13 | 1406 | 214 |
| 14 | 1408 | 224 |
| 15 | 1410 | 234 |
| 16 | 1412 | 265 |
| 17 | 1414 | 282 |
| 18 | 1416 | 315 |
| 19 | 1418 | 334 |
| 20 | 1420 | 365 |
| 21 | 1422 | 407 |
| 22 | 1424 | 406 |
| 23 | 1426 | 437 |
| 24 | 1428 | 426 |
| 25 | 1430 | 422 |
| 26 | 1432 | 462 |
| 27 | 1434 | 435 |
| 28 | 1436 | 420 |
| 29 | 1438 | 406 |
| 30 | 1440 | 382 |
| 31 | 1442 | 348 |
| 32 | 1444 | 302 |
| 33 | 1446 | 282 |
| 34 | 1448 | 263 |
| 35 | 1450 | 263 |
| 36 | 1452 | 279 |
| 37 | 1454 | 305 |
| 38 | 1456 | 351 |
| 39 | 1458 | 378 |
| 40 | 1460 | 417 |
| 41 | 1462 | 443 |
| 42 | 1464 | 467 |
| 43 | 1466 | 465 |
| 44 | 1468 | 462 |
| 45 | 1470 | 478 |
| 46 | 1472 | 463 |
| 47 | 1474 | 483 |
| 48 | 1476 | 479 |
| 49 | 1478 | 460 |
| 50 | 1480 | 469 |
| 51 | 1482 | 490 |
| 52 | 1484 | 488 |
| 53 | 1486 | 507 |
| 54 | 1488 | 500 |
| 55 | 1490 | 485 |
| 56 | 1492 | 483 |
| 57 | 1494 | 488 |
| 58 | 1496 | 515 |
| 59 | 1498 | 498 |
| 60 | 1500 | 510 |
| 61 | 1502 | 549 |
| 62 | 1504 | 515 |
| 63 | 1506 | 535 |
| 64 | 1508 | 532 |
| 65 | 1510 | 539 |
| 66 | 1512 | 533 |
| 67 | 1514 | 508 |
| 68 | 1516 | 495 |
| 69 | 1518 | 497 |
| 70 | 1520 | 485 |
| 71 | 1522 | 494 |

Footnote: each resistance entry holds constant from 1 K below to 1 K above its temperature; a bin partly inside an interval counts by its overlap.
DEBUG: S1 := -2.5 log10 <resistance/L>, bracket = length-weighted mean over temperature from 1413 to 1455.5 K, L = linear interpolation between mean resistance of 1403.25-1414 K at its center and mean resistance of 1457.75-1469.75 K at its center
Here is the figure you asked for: -0.110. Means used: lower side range 236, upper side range 445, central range 359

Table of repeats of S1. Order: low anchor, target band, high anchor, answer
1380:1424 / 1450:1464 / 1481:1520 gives 0.18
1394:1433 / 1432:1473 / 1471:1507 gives 0.07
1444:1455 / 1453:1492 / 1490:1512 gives -0.18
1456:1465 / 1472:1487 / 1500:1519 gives -0.05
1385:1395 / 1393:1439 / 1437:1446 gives 0.09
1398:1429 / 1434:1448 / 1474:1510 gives 0.05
